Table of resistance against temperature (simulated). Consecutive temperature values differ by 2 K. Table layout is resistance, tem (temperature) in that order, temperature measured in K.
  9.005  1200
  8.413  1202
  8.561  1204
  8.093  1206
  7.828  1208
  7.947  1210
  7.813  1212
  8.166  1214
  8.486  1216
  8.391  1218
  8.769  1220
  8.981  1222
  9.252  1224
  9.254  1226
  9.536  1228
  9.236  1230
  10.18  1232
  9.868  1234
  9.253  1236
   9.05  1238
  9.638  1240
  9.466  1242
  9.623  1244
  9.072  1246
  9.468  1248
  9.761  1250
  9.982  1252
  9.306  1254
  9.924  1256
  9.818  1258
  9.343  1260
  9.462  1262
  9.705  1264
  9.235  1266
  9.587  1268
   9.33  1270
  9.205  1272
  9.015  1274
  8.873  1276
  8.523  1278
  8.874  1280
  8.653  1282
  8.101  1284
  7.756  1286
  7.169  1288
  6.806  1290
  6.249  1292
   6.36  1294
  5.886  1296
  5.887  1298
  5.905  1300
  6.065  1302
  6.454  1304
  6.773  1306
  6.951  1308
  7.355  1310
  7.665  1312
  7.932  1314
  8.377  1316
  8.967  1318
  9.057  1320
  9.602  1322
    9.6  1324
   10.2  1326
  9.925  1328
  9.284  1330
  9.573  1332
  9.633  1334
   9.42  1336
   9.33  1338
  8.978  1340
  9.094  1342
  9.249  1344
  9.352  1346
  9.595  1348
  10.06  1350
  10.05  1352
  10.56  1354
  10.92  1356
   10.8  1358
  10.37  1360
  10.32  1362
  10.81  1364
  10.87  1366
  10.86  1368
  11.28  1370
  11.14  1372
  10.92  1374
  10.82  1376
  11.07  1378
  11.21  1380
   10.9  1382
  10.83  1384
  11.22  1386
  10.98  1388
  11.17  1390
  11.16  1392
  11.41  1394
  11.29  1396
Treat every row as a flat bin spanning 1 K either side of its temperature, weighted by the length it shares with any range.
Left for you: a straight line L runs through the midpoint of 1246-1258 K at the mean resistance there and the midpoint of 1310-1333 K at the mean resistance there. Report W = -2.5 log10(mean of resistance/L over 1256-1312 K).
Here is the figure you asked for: 0.18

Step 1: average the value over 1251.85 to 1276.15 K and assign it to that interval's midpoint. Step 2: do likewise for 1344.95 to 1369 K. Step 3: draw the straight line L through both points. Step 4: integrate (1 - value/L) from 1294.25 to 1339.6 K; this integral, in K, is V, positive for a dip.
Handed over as 8.4 K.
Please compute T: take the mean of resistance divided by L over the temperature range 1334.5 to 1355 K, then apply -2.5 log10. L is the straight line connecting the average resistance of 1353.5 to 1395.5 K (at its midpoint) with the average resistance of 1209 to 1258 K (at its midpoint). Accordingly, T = 0.11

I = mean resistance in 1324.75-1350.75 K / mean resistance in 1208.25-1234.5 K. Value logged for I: 1.1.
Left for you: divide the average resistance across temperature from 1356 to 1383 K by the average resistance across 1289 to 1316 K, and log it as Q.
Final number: 1.62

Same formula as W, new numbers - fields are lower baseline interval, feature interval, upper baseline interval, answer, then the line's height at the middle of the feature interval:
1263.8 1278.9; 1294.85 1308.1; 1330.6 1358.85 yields 0.45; 9.4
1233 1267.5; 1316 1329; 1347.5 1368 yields 0.08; 10.2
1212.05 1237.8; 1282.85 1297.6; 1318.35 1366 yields 0.35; 9.49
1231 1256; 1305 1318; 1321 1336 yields 0.26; 9.65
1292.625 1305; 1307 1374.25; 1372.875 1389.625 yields -0.13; 8.58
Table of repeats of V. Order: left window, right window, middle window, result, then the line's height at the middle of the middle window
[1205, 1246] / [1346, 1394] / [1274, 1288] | 1.8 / 9.64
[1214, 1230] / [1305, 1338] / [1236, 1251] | -0.9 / 8.89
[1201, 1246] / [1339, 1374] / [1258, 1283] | 0.6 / 9.39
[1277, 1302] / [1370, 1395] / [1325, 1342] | -1.0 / 9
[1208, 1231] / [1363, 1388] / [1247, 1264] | -0.8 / 9.21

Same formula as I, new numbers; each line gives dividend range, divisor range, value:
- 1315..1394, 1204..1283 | 1.12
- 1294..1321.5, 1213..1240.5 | 0.79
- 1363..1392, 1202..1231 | 1.28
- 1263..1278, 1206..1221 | 1.13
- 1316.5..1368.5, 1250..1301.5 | 1.18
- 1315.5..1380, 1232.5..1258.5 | 1.05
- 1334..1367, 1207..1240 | 1.12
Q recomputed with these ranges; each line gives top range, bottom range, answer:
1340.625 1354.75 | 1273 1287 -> 1.13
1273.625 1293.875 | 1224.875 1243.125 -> 0.83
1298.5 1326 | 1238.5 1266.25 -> 0.82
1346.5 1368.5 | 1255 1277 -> 1.11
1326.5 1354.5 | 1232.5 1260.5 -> 1.00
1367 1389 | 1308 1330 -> 1.25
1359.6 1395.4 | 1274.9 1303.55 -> 1.52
